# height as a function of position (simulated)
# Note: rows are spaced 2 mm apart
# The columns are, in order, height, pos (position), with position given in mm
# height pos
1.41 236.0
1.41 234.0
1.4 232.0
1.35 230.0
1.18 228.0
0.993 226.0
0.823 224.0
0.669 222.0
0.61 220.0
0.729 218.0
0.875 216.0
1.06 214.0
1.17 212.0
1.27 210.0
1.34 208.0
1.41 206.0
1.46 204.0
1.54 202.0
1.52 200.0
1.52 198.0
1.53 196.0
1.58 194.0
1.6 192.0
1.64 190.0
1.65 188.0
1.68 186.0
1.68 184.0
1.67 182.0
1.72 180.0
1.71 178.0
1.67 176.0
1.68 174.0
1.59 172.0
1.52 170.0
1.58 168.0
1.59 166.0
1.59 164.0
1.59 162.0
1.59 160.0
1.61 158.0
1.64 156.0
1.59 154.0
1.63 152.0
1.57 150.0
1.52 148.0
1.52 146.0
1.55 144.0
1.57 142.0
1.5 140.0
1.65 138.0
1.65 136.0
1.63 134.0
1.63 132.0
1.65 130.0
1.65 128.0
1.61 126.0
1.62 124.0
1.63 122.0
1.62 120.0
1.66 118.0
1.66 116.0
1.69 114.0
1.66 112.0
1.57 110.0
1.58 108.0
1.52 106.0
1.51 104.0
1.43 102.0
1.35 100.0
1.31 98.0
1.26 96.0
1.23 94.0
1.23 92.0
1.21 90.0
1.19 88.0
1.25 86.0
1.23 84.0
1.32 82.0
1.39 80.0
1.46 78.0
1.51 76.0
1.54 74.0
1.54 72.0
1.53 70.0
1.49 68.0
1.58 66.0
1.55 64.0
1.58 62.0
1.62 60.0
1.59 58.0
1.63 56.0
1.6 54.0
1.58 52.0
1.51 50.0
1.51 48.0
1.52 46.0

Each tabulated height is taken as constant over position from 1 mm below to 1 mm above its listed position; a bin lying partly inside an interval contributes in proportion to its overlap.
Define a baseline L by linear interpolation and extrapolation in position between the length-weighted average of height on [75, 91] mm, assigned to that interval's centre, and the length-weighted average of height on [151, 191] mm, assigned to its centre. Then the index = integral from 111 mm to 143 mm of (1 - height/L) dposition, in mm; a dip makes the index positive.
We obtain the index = -3.4 mm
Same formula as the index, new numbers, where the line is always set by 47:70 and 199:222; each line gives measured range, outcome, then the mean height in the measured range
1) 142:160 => -3.6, 1.58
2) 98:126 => -2.9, 1.57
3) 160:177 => -4.4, 1.6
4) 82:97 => 2.5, 1.23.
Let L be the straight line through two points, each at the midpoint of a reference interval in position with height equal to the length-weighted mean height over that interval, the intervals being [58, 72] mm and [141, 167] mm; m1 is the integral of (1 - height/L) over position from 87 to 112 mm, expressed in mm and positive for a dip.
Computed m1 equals 3.0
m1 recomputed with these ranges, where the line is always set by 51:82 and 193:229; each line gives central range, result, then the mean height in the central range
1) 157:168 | -2.5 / 1.59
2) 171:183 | -3.9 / 1.67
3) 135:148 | -2.1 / 1.57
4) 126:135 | -1.7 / 1.64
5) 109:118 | -1.4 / 1.65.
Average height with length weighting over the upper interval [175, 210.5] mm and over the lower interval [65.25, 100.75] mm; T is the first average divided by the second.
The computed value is 1.15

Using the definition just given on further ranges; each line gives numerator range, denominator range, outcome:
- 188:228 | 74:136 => 0.84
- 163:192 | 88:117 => 1.14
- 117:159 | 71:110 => 1.17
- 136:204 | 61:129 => 1.08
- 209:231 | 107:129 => 0.60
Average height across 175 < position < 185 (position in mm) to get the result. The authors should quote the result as 1.69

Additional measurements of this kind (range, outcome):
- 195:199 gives 1.52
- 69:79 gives 1.52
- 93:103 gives 1.32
